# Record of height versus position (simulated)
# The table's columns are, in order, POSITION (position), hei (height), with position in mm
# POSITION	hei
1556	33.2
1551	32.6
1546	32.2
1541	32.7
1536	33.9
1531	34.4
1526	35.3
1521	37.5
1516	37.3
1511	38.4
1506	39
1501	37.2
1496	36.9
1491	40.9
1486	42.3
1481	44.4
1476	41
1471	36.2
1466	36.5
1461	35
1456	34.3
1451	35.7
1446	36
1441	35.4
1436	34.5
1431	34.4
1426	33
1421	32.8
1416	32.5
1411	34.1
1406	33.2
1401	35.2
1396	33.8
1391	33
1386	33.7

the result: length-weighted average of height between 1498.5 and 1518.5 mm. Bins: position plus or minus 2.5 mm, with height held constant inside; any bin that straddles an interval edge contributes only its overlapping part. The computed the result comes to 38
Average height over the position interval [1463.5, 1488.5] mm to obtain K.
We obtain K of 40.1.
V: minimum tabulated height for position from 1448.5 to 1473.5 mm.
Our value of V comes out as 34.3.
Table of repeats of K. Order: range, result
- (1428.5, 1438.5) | 34.5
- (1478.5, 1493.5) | 42.5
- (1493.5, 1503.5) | 37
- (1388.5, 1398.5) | 33.4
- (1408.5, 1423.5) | 33.1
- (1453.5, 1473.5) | 35.5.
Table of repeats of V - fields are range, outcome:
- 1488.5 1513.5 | 36.9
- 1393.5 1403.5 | 33.8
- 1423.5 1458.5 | 33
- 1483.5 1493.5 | 40.9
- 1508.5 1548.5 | 32.2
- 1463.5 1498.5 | 36.2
